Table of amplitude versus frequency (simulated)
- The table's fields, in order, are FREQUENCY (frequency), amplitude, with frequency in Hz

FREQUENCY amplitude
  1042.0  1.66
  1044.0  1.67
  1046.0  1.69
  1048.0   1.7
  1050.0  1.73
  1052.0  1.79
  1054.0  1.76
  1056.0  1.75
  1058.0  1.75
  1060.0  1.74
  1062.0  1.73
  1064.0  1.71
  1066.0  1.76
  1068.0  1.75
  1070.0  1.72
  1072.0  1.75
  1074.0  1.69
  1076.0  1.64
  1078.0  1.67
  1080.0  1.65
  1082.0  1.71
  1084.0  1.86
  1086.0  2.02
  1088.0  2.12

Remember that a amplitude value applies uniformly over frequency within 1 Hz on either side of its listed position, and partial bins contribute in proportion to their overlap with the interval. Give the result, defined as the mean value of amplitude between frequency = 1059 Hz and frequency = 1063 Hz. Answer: 1.73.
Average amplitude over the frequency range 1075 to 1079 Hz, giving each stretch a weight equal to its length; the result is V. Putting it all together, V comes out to 1.65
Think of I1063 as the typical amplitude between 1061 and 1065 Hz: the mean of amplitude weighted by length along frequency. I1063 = 1.72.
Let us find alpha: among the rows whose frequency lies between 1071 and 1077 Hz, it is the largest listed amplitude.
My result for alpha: 1.75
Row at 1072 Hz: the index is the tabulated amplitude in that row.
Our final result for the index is 1.75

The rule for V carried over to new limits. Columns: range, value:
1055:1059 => 1.75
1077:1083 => 1.68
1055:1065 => 1.74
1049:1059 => 1.76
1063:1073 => 1.74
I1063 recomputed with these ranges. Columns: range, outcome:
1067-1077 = 1.71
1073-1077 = 1.67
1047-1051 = 1.71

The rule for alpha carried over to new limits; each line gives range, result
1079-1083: 1.71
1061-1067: 1.76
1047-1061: 1.79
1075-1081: 1.67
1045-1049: 1.7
